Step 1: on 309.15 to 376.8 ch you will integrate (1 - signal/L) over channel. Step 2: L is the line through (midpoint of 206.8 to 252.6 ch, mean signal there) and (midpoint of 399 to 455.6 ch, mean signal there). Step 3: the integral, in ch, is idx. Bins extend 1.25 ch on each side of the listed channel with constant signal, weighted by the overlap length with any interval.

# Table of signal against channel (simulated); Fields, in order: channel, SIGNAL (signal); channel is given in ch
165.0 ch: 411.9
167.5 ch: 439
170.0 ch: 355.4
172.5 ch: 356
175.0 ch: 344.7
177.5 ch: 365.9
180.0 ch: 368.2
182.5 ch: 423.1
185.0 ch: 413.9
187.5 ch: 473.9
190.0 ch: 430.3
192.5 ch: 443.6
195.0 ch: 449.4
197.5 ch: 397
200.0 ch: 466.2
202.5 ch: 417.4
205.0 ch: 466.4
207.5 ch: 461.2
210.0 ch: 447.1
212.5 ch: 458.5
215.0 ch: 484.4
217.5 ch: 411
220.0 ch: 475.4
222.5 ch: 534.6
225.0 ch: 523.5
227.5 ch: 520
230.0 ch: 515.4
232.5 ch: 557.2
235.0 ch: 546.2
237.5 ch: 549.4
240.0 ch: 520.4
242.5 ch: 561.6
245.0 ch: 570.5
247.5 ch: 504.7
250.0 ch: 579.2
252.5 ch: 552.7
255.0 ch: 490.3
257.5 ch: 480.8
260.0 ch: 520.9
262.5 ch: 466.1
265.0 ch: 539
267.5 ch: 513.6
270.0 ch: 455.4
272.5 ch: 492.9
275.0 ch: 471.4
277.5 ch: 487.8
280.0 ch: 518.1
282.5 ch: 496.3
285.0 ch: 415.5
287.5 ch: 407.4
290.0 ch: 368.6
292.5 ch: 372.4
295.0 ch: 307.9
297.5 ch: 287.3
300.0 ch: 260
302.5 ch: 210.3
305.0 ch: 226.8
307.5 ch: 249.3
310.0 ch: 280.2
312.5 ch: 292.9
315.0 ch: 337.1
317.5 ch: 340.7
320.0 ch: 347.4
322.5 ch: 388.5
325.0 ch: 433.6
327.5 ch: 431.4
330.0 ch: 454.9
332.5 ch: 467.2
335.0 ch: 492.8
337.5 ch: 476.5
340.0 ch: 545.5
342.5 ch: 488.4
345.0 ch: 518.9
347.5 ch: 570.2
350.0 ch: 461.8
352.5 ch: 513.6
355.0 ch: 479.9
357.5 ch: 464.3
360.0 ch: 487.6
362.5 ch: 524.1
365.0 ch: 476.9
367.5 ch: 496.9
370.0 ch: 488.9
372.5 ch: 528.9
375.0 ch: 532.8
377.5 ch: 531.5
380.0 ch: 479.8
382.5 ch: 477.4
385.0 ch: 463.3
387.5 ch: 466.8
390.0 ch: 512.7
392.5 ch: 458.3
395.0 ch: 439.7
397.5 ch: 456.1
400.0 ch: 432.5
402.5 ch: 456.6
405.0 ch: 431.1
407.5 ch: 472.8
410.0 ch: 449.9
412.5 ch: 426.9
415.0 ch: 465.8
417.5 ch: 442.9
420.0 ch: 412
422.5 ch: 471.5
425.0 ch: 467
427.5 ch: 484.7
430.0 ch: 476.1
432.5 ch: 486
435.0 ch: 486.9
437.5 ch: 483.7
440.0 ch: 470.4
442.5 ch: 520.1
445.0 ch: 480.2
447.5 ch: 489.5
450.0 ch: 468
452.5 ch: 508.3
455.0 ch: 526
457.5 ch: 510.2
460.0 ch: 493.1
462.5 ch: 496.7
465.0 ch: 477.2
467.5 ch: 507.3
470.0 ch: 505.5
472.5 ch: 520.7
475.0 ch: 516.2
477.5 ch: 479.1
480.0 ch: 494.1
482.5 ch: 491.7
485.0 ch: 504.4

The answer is 4.1 ch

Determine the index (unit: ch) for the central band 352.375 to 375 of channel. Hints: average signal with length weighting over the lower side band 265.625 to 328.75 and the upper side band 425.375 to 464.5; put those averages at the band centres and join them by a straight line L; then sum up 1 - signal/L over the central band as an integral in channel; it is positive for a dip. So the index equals -3.6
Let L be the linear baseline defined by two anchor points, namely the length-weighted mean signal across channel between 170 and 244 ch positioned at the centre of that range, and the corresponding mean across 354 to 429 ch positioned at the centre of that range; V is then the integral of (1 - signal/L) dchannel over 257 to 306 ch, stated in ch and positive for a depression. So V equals 5.27 ch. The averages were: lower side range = 460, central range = 415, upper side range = 473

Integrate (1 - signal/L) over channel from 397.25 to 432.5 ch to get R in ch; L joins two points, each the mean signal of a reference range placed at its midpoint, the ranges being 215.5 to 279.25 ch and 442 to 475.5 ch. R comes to 3.4 ch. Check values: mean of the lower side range 513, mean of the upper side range 501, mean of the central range 454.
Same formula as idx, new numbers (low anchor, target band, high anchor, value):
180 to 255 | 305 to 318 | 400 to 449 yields 5.1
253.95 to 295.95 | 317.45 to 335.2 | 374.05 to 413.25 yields 1.6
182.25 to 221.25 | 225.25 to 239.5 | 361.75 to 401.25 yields -2.6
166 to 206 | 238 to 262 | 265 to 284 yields -3.0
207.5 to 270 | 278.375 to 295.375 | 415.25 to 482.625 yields 2.9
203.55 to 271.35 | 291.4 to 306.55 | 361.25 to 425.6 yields 6.7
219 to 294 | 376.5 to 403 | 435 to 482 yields 1.5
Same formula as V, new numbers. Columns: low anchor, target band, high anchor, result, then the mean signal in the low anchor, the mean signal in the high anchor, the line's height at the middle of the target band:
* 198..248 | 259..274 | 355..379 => 0.1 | 498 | 502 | 499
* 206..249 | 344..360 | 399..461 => -0.4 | 508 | 473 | 486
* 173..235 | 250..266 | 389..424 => -2.2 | 453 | 452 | 452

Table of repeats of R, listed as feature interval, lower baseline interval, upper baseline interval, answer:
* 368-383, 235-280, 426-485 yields -0.13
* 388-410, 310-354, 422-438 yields 0.46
